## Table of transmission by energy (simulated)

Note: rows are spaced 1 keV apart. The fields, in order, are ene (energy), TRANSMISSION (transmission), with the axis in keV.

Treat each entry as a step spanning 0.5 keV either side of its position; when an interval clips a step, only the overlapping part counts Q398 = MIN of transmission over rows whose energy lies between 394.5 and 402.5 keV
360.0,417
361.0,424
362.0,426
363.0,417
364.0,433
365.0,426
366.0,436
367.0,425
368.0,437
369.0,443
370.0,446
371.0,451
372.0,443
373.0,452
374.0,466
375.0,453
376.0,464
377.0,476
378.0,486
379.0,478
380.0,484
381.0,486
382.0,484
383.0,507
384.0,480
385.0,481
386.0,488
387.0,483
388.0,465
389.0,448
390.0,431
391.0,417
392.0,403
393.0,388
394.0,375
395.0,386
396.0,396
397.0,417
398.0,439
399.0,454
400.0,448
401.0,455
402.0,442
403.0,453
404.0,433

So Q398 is 386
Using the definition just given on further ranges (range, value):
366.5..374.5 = 425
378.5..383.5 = 478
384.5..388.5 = 465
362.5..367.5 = 417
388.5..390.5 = 431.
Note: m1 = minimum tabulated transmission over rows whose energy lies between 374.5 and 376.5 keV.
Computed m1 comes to 453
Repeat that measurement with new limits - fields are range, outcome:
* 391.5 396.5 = 375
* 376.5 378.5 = 476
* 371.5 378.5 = 443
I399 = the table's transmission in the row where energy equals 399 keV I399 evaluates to 454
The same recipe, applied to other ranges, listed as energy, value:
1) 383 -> 507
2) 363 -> 417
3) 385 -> 481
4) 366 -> 436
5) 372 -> 443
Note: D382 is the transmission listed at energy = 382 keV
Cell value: 484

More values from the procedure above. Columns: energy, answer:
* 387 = 483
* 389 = 448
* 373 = 452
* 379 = 478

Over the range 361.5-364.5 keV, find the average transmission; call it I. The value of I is 425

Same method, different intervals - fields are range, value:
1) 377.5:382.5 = 484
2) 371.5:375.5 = 454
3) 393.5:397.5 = 394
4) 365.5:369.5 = 435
